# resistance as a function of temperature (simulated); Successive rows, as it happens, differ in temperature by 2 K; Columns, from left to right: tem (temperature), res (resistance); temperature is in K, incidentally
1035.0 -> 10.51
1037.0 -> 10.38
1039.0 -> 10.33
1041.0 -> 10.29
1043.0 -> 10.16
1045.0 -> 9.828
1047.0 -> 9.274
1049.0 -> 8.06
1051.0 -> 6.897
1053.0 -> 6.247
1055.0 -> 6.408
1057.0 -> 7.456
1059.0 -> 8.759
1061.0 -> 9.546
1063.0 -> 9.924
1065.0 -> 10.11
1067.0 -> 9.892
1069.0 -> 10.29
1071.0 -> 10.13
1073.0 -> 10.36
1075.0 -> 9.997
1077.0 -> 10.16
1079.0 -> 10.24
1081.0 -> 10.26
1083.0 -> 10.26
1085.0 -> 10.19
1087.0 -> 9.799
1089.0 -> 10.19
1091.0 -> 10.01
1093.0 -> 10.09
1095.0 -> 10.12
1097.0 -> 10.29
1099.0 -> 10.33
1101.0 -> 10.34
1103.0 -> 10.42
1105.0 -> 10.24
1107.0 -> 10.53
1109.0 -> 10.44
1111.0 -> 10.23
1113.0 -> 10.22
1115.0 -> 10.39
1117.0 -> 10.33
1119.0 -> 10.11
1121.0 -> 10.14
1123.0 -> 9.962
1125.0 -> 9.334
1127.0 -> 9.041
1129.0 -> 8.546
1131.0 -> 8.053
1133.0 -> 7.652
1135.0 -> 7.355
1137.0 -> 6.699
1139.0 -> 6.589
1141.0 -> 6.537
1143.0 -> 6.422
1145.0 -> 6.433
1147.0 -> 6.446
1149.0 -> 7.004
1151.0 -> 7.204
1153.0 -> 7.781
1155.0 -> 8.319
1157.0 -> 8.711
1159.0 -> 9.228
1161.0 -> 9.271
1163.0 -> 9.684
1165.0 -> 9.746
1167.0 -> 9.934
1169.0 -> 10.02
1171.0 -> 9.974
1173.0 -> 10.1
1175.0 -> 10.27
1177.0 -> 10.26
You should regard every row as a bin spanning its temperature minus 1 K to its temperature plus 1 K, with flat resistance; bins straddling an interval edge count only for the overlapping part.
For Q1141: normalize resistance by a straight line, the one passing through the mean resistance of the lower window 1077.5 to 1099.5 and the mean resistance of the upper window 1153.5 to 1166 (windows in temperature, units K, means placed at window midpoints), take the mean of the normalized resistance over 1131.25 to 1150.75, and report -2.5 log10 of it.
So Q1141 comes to 0.34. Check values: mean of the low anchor 10.2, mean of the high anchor 9.1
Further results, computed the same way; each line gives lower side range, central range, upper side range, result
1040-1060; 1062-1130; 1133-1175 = -0.21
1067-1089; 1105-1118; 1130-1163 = -0.17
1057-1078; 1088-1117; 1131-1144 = -0.22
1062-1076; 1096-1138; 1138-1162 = -0.12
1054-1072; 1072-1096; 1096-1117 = -0.04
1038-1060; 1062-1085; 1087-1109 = -0.09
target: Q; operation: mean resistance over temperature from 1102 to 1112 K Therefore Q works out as 10.4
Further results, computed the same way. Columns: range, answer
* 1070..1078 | 10.2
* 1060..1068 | 9.87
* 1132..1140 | 7.07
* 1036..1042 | 10.3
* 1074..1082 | 10.2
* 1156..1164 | 9.22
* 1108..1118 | 10.3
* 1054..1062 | 8.04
